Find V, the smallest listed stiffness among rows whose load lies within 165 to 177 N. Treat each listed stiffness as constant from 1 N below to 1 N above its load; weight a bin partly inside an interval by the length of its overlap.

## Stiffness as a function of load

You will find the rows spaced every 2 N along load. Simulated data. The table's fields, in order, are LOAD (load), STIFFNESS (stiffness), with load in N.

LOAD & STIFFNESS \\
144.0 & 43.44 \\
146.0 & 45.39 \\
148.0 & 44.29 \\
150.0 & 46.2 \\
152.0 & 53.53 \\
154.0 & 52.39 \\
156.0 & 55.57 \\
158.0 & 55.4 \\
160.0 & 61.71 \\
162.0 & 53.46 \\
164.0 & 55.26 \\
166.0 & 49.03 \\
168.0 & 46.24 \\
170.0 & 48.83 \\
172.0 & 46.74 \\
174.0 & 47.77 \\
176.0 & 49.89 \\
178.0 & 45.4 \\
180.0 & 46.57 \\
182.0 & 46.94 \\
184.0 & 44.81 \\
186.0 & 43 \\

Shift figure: 46.24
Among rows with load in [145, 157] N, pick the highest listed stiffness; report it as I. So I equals 55.57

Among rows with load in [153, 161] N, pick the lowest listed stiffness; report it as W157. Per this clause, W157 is 52.39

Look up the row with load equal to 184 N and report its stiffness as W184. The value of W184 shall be 44.81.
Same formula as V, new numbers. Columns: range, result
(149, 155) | 46.2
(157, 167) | 49.03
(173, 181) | 45.4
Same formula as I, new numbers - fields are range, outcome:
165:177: 49.89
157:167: 61.71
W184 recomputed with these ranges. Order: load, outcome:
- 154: 52.39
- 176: 49.89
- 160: 61.71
